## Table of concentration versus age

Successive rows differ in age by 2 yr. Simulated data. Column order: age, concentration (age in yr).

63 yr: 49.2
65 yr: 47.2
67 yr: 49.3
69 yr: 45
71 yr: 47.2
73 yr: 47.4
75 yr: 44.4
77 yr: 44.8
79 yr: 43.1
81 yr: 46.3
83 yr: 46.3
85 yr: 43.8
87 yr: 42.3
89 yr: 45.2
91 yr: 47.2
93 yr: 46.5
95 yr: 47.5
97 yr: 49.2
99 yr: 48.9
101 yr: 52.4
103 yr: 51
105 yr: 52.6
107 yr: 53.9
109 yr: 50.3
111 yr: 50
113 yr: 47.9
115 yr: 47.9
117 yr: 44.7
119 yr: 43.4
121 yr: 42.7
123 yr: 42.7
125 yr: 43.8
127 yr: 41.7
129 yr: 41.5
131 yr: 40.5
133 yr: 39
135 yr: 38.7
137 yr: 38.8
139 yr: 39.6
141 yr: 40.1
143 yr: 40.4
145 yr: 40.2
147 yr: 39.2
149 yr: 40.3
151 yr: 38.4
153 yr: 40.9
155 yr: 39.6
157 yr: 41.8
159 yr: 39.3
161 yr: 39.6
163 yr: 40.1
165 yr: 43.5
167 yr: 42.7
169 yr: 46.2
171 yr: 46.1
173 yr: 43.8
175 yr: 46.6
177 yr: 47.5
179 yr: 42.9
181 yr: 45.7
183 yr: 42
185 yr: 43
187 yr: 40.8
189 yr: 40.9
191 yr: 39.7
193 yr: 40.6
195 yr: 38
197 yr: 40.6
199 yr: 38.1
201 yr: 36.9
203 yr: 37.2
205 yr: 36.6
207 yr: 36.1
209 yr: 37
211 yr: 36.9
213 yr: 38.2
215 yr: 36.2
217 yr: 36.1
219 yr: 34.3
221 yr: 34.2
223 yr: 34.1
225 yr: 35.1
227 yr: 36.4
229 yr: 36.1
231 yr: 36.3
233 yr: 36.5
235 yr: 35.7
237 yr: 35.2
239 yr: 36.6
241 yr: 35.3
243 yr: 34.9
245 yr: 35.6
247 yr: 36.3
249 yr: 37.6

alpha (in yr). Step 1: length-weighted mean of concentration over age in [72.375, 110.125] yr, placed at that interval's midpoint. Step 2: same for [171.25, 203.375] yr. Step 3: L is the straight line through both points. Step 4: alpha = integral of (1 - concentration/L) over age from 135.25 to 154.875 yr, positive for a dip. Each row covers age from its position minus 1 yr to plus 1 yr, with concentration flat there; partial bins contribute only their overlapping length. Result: 2.0 yr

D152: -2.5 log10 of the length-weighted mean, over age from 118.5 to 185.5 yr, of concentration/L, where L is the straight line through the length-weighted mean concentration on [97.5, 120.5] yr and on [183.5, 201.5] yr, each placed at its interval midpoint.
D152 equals 0.06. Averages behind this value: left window 49.2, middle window 41.8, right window 40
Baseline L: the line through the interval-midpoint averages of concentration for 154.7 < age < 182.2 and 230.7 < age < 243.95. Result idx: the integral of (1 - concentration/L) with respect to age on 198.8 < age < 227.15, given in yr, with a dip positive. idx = 1.7 yr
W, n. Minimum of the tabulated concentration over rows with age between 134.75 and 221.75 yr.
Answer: 34.2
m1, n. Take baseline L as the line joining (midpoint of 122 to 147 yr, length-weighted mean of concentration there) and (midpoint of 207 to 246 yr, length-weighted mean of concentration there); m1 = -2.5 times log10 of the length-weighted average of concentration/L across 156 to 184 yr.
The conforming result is -0.12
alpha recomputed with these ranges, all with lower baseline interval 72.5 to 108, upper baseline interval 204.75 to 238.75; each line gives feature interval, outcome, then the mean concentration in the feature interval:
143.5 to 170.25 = 0.4 yr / 40.9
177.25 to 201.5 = -1.4 yr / 41.1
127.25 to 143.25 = 1.3 yr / 39.9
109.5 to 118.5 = -0.4 yr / 47.5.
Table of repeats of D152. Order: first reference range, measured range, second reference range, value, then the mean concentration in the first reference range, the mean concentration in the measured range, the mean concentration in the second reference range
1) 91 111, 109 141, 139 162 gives 0.06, 50.1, 43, 40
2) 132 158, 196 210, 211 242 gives -0.02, 39.8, 37.5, 35.8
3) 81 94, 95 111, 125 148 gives -0.17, 45.3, 50.9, 40.1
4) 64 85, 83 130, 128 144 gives -0.10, 46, 46.8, 39.8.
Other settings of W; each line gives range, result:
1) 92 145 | 38.7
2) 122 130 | 41.5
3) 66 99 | 42.3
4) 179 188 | 40.8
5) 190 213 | 36.1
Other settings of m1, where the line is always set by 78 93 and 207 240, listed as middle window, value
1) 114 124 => -0.04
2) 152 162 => 0.00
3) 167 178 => -0.17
